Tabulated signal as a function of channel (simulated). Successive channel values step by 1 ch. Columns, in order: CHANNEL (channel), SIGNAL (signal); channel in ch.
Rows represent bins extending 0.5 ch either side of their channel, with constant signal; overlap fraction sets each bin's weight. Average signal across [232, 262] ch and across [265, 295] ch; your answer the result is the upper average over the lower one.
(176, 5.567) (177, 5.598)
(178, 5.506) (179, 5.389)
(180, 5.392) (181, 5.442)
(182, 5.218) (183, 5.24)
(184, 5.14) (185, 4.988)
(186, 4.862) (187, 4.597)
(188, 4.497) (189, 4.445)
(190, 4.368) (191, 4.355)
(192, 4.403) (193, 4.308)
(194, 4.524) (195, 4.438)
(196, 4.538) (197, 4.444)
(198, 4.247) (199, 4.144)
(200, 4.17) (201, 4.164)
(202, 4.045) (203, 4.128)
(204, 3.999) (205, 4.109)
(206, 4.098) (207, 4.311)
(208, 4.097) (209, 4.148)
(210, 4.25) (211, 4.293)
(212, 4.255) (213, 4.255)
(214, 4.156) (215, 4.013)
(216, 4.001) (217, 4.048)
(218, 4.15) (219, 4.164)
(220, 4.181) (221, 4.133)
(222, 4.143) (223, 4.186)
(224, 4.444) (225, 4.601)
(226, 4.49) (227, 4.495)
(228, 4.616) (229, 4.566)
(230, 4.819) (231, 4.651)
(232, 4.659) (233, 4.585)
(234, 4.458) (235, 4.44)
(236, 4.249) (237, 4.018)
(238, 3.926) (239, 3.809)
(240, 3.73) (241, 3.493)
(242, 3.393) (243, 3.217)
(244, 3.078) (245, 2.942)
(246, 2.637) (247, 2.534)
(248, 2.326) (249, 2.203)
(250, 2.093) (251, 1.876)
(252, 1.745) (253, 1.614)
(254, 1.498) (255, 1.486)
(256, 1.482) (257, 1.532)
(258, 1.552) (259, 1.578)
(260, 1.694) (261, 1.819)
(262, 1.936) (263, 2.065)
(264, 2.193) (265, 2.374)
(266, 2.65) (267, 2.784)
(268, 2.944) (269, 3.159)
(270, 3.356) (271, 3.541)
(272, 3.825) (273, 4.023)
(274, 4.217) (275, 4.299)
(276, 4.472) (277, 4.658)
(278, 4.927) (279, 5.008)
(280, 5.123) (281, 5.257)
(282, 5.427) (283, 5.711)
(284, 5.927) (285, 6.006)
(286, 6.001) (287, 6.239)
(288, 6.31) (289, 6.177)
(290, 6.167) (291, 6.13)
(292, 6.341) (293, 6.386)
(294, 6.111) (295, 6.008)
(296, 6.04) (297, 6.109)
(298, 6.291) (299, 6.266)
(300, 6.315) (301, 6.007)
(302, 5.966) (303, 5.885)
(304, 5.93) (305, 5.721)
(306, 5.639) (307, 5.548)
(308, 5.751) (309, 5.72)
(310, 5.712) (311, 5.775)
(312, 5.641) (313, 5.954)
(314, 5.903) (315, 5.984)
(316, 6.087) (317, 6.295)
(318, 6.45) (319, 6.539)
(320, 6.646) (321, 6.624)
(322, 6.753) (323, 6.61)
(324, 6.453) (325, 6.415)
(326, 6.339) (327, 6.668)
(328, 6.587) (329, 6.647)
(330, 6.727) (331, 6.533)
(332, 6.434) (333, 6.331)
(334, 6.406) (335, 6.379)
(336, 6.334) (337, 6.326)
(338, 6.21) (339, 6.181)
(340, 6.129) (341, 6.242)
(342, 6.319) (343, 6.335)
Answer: 1.8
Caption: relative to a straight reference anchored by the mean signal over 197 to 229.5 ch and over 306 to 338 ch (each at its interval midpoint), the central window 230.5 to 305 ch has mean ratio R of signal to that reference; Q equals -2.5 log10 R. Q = 0.29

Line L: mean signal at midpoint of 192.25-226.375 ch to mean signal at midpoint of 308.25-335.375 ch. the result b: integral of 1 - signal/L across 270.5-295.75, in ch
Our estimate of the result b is 1.1 ch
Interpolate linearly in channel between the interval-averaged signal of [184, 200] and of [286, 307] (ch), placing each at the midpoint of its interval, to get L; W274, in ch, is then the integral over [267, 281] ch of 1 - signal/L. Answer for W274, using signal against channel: 4.0 ch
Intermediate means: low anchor 4.49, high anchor 6.09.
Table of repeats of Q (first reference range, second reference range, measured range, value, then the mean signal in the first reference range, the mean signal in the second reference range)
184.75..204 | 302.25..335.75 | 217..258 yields 0.39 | 4.39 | 6.21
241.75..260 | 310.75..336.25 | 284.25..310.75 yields -0.25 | 2.13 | 6.37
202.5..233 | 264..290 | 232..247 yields 0.18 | 4.29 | 4.56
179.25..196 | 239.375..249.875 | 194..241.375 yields -0.14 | 4.77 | 2.93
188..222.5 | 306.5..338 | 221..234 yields 0.03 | 4.23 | 6.28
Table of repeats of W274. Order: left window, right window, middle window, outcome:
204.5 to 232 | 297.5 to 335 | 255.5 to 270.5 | 8.6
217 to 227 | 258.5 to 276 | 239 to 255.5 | 4.7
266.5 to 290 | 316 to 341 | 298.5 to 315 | -0.4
